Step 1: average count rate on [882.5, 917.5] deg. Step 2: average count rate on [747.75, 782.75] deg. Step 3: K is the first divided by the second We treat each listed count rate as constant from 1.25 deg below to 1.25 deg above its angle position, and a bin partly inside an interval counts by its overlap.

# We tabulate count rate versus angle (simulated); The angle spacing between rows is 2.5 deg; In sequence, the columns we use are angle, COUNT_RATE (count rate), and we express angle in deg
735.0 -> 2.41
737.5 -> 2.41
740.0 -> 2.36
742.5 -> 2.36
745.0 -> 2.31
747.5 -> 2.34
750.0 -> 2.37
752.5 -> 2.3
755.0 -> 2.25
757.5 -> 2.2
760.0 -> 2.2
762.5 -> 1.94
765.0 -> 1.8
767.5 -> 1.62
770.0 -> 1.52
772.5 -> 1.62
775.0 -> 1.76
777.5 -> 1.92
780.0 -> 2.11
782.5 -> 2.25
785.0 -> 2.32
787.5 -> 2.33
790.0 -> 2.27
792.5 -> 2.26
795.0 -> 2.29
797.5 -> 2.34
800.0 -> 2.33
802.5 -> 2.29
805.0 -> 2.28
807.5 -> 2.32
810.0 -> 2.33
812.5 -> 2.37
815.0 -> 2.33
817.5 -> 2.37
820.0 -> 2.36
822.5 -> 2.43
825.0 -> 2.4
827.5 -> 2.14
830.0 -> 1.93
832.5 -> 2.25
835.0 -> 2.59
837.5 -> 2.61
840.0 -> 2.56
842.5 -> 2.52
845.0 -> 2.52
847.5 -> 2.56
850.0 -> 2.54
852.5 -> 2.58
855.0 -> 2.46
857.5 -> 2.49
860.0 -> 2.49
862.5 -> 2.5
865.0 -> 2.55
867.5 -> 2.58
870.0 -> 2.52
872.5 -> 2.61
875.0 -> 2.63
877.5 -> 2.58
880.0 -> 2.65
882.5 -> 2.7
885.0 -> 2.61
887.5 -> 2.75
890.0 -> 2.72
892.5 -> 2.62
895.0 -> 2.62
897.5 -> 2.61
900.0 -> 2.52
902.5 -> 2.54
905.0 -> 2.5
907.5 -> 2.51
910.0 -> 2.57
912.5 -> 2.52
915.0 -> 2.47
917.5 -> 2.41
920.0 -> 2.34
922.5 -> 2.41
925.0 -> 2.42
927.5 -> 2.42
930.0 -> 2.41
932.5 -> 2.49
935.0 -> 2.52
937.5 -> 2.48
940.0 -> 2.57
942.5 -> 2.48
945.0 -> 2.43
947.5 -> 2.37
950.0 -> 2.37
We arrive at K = 1.29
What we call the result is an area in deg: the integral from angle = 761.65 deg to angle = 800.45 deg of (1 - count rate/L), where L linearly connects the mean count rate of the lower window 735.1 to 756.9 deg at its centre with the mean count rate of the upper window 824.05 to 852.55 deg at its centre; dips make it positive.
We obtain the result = 5.5 deg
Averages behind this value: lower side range 2.34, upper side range 2.43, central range 2.04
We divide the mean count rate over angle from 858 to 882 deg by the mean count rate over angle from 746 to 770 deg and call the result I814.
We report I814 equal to 1.2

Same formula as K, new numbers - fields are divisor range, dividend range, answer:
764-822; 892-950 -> 1.15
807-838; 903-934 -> 1.05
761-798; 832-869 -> 1.25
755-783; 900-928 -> 1.29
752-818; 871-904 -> 1.23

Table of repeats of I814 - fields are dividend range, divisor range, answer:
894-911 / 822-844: 1.07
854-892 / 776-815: 1.14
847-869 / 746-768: 1.18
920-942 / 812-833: 1.08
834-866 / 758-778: 1.40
